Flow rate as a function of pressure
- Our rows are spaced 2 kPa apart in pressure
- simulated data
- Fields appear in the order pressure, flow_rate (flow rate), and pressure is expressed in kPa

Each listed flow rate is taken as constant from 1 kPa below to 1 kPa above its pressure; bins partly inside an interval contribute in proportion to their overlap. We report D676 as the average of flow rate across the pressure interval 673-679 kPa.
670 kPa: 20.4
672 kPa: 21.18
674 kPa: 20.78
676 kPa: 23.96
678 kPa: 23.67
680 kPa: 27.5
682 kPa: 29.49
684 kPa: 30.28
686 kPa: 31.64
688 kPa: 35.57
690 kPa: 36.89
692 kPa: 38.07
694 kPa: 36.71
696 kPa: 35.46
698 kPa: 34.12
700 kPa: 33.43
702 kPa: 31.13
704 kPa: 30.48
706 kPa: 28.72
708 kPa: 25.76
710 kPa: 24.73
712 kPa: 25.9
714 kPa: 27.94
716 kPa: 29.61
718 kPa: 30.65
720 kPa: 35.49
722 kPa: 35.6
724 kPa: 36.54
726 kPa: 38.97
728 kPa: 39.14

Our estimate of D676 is 22.8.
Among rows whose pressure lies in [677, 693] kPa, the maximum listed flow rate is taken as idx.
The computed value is 38.07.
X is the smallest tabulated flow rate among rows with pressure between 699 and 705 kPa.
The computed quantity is 30.48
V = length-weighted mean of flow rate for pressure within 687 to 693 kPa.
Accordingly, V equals 36.8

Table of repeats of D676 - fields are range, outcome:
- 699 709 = 29.9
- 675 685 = 27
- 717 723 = 33.9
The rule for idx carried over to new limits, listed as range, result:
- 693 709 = 36.71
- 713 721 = 35.49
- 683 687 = 31.64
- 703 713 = 30.48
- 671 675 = 21.18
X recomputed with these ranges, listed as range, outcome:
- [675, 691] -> 23.67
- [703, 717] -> 24.73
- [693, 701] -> 33.43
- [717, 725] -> 30.65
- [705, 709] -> 25.76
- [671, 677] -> 20.78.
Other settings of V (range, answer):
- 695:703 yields 33.5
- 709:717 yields 27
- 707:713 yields 25.5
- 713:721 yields 30.9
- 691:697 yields 36.7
